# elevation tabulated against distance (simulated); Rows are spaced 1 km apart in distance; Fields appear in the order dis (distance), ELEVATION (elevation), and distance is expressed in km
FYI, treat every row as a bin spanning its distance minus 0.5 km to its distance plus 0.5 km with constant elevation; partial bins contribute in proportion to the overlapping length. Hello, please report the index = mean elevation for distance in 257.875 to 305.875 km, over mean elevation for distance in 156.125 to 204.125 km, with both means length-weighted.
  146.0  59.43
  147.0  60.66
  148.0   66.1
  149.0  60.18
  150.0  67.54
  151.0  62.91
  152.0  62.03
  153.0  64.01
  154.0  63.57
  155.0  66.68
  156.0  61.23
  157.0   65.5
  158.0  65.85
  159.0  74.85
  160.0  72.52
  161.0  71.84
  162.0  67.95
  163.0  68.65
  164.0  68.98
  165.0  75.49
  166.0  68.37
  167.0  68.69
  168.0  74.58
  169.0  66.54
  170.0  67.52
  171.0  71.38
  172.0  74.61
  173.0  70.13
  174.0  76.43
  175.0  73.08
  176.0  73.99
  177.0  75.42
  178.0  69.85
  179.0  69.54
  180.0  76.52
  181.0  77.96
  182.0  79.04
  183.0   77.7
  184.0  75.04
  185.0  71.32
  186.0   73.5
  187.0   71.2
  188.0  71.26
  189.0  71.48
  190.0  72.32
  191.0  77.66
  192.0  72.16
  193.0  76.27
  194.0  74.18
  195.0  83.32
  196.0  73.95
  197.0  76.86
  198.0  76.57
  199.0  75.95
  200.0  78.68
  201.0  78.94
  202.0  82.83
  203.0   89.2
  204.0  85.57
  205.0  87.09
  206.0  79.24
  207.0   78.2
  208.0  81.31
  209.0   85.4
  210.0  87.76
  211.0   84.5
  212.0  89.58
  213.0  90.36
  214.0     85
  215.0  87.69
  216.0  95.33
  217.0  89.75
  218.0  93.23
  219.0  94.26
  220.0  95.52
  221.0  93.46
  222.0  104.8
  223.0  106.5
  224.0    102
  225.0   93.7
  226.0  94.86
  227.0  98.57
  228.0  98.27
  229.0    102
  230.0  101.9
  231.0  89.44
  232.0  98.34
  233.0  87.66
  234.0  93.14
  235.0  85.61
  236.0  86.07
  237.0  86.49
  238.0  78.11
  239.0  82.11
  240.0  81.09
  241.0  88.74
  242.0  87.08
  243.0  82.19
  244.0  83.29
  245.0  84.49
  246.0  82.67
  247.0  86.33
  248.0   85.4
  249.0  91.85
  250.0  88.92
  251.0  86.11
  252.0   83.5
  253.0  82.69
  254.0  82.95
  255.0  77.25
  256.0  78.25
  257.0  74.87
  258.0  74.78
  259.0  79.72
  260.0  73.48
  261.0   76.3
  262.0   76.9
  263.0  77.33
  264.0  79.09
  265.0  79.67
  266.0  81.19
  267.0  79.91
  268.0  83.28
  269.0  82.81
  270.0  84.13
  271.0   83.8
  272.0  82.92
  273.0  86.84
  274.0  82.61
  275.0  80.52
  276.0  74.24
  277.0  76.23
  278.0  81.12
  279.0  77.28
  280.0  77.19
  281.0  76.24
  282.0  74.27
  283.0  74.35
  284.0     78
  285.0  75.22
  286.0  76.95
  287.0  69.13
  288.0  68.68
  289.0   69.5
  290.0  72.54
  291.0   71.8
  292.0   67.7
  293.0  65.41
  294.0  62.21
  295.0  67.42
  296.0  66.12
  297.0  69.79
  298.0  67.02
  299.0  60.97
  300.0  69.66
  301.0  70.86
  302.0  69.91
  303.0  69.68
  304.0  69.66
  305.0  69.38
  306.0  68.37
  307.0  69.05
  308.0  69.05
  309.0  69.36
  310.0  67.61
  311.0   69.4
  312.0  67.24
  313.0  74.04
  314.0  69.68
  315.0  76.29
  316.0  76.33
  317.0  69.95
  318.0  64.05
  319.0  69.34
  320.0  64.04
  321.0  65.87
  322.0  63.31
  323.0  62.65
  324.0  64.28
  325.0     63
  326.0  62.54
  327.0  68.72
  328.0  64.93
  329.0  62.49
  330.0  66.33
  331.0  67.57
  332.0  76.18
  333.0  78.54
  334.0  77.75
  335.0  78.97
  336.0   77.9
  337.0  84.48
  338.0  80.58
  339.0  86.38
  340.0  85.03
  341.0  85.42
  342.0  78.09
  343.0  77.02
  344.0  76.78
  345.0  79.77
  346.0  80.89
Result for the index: 1.01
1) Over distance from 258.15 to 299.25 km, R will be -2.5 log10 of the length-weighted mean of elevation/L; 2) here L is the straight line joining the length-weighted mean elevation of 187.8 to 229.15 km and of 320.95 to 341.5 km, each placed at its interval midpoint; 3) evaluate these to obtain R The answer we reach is 0.04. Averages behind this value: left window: 86.1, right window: 72.7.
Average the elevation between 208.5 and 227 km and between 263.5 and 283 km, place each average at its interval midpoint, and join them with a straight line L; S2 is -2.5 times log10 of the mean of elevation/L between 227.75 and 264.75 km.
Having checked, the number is 0.02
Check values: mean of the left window 93.1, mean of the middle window 84.6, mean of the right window 80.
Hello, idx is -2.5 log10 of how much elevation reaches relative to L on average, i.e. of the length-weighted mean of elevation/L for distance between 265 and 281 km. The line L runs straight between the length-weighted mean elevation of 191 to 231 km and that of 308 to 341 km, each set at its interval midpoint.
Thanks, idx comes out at -0.027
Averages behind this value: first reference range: 87.7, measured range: 80.8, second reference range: 71.3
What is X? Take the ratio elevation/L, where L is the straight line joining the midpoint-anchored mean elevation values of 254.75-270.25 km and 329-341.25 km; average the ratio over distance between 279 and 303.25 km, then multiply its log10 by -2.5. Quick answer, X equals 0.11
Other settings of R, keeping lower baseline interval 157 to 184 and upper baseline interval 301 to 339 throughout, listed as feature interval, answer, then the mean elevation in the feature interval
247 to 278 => -0.14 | 81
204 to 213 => -0.18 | 84.6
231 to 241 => -0.21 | 86.8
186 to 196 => -0.04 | 74.4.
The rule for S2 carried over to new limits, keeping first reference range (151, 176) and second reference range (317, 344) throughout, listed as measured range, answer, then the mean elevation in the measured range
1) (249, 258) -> -0.160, 82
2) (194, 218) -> -0.194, 83.6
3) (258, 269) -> -0.112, 78.7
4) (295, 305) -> 0.053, 68.2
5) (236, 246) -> -0.187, 83.8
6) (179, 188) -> -0.079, 74.7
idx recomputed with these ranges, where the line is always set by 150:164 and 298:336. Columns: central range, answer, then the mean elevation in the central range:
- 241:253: -0.25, 85.6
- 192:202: -0.15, 77.2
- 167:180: -0.08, 72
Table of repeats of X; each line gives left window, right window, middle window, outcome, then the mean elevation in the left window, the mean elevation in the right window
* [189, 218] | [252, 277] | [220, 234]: -0.20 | 82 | 79.8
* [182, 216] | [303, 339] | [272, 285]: -0.07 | 79.7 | 70.2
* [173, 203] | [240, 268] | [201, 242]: -0.15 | 75.4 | 81.7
